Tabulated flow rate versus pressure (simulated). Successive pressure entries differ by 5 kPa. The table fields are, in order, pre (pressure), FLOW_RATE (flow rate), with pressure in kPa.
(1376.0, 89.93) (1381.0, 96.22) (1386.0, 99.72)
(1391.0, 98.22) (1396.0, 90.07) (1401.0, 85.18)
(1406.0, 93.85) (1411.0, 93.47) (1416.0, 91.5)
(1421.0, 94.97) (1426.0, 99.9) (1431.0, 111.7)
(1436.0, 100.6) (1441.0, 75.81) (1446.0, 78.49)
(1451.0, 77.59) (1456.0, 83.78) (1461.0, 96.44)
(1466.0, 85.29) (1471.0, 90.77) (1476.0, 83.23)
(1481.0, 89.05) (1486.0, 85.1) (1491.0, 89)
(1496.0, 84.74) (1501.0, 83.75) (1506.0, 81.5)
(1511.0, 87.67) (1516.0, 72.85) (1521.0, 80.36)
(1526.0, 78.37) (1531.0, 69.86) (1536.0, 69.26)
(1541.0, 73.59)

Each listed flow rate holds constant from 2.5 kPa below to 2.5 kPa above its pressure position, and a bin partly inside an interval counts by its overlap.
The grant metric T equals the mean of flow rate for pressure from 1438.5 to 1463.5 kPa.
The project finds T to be 82.4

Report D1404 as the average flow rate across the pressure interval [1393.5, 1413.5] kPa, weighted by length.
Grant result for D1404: 90.6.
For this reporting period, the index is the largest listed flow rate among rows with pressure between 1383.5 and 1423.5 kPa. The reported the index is 99.72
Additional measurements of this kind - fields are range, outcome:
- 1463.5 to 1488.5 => 90.77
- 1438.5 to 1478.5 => 96.44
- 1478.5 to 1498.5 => 89.05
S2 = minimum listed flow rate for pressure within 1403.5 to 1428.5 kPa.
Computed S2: 91.5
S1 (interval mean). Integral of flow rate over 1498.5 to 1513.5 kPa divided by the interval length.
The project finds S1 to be 84.3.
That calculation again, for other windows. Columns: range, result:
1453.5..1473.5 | 89.1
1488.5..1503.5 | 85.8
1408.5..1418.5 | 92.5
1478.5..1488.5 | 87.1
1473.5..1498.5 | 86.2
